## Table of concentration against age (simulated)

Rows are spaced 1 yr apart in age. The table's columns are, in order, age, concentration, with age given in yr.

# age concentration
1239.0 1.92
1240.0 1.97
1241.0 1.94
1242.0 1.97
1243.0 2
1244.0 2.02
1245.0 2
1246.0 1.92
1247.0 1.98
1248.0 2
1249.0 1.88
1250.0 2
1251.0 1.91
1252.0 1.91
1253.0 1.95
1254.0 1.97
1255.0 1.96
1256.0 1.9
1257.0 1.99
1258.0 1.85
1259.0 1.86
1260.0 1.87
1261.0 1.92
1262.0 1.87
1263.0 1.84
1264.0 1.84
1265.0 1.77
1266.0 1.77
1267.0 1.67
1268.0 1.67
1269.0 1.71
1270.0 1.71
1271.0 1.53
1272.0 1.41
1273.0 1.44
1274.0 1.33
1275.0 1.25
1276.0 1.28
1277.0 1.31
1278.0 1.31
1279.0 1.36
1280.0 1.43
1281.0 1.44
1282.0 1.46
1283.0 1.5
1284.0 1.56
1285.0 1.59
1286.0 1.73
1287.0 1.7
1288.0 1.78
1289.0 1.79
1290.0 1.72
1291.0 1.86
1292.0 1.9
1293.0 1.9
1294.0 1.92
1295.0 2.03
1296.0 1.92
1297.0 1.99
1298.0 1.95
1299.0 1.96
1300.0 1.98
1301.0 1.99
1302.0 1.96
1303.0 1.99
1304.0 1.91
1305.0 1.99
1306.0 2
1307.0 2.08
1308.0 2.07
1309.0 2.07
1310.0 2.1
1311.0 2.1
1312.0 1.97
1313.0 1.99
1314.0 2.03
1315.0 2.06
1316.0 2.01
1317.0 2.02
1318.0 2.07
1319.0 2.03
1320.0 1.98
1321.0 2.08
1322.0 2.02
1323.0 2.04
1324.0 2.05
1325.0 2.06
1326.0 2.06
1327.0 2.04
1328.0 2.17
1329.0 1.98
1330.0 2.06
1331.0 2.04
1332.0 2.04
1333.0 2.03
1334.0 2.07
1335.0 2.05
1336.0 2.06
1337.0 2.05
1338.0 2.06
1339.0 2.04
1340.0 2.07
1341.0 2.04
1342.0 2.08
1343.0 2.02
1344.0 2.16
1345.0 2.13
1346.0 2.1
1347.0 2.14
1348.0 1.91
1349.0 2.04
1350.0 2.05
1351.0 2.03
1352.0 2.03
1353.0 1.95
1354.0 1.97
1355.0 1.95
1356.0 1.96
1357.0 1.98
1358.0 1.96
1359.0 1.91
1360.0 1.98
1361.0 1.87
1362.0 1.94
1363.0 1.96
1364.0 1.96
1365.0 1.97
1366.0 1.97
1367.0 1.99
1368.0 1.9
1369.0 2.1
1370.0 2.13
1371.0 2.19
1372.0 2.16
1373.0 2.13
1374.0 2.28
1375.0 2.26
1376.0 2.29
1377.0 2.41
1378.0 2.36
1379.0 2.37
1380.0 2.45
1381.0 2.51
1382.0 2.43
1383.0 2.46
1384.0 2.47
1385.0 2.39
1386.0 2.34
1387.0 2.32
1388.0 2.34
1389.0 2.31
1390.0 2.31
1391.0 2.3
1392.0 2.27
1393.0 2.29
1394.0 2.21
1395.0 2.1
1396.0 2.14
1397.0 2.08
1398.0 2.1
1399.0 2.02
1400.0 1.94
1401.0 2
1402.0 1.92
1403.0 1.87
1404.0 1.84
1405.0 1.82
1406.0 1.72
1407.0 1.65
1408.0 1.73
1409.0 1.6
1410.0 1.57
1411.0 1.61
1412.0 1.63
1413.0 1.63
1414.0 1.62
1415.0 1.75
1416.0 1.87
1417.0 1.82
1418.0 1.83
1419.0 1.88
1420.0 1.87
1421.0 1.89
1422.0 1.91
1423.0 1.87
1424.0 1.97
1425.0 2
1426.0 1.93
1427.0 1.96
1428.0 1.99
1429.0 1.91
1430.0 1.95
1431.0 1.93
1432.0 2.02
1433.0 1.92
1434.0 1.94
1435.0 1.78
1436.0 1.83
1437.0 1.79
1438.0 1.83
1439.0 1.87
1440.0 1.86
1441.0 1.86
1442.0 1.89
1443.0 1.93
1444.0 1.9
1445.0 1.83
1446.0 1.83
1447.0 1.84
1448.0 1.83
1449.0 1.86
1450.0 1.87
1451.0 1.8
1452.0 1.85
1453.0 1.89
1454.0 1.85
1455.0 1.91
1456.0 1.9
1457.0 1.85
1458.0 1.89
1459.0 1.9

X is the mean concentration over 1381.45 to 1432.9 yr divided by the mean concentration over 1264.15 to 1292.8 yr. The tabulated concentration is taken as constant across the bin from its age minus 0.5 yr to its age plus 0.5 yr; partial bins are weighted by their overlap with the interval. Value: 1.26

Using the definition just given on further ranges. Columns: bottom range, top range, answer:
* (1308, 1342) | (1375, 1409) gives 1.06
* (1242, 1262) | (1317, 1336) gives 1.06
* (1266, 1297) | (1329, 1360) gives 1.26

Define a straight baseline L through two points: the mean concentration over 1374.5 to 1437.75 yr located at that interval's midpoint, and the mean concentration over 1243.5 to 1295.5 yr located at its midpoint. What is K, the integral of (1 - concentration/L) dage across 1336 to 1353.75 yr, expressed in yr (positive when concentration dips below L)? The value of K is -1.5 yr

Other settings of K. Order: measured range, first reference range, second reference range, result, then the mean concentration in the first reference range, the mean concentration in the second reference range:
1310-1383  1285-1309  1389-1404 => -2.4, 1.91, 2.11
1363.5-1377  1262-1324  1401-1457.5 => -2.1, 1.8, 1.84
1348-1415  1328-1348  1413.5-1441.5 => -2.8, 2.06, 1.88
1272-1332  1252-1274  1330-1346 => 2.5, 1.78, 2.06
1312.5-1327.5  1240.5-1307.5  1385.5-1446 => -1.6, 1.79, 1.93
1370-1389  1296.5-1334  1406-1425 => -4.9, 2.03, 1.77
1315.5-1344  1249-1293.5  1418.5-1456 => -4.6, 1.7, 1.89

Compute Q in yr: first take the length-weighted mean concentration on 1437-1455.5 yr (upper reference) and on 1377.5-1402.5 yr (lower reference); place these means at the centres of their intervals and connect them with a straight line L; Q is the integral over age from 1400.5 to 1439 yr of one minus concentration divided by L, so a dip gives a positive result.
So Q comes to 3.9 yr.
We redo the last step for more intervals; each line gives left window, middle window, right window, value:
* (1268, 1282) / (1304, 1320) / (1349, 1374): -3.4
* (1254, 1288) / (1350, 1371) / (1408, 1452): -2.7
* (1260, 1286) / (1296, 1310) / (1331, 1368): -2.0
